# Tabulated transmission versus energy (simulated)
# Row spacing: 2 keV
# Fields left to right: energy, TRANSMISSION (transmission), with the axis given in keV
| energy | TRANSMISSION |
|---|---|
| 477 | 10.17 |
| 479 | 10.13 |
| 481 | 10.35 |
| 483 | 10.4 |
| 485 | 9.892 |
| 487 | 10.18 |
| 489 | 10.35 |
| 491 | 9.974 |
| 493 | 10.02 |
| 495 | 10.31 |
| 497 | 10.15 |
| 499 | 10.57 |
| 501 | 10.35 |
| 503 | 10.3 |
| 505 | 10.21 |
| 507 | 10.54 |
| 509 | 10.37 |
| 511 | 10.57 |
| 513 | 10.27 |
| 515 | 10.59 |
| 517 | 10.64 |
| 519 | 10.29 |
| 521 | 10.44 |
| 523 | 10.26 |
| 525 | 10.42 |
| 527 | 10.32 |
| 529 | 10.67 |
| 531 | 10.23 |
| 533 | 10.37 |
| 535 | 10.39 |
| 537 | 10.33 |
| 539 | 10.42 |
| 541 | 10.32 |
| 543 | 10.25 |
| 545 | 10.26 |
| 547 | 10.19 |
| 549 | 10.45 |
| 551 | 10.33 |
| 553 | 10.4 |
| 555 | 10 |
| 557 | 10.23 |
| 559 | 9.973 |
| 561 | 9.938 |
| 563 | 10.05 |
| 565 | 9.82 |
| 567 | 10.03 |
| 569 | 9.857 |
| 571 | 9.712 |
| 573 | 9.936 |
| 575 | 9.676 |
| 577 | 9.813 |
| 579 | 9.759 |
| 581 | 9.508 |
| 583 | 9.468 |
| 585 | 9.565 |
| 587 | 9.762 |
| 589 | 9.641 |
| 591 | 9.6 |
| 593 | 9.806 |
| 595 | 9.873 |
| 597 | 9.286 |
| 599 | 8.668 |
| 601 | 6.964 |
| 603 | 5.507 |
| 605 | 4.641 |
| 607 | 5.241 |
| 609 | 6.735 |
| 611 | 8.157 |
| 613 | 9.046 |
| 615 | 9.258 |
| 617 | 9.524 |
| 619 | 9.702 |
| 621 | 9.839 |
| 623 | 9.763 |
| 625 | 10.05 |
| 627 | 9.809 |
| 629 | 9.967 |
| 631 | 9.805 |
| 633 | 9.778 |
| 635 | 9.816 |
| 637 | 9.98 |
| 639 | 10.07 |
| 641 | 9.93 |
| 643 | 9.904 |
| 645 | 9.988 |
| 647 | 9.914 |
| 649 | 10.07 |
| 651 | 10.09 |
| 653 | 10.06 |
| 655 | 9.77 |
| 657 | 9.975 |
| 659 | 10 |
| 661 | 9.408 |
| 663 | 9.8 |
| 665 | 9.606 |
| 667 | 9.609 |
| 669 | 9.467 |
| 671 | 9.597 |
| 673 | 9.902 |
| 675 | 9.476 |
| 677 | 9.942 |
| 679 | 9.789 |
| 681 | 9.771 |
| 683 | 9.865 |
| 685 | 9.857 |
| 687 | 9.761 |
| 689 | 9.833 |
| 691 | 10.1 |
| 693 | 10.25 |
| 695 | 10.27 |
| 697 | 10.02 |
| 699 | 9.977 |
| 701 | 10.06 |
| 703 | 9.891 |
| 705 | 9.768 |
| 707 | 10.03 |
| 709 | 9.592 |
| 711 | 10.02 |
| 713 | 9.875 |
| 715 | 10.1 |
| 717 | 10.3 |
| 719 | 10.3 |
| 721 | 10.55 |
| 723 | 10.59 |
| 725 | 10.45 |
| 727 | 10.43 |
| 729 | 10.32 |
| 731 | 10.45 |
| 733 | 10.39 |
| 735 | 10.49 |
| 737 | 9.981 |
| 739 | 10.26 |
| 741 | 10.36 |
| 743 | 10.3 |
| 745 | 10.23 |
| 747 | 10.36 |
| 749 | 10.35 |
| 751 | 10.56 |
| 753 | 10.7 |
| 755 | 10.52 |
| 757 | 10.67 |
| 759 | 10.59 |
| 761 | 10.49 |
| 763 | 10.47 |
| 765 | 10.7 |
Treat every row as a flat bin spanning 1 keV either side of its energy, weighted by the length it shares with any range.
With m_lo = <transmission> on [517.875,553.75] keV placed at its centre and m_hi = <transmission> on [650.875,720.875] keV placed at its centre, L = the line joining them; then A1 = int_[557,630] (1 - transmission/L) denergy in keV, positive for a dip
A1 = 7.6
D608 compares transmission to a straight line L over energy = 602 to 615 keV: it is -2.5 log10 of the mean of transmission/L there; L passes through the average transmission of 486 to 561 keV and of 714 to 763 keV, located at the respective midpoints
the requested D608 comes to 0.46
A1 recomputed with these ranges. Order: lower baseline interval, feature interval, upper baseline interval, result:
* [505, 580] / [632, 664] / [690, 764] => 1.1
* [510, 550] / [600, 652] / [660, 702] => 5.4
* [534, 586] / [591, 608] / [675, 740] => 4.1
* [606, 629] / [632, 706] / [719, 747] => -2.6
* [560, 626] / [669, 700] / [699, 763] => 0.0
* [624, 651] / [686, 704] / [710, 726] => 0.3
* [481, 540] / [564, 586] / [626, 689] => 0.8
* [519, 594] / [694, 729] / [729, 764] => 0.7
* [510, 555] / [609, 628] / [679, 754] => 1.8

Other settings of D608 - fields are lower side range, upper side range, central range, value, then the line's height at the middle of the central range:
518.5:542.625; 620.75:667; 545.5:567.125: 0.01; 10.3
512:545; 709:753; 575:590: 0.08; 10.4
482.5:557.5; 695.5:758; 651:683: 0.06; 10.3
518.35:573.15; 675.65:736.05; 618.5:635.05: 0.03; 10.2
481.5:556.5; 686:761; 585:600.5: 0.09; 10.3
